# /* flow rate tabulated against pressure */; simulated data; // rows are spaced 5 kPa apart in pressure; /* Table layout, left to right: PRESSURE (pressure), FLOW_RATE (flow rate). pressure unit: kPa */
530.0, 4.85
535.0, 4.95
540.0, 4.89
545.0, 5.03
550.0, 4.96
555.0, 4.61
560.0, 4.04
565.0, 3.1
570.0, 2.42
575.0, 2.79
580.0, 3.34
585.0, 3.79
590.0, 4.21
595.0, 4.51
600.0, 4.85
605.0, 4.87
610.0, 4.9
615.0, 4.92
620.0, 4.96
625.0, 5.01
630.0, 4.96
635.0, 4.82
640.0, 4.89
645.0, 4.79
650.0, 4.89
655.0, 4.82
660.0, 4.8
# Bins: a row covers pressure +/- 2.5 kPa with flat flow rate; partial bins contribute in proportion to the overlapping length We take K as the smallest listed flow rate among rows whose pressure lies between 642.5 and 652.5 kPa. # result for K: 4.79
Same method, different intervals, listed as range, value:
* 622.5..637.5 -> 4.82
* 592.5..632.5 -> 4.51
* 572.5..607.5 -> 2.79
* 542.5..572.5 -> 2.42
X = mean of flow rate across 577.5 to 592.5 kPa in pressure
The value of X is 3.78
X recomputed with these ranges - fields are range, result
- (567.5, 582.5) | 2.85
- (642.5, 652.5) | 4.84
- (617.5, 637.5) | 4.94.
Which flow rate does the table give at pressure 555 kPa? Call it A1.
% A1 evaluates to 4.61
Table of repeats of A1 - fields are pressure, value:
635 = 4.82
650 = 4.89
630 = 4.96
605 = 4.87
